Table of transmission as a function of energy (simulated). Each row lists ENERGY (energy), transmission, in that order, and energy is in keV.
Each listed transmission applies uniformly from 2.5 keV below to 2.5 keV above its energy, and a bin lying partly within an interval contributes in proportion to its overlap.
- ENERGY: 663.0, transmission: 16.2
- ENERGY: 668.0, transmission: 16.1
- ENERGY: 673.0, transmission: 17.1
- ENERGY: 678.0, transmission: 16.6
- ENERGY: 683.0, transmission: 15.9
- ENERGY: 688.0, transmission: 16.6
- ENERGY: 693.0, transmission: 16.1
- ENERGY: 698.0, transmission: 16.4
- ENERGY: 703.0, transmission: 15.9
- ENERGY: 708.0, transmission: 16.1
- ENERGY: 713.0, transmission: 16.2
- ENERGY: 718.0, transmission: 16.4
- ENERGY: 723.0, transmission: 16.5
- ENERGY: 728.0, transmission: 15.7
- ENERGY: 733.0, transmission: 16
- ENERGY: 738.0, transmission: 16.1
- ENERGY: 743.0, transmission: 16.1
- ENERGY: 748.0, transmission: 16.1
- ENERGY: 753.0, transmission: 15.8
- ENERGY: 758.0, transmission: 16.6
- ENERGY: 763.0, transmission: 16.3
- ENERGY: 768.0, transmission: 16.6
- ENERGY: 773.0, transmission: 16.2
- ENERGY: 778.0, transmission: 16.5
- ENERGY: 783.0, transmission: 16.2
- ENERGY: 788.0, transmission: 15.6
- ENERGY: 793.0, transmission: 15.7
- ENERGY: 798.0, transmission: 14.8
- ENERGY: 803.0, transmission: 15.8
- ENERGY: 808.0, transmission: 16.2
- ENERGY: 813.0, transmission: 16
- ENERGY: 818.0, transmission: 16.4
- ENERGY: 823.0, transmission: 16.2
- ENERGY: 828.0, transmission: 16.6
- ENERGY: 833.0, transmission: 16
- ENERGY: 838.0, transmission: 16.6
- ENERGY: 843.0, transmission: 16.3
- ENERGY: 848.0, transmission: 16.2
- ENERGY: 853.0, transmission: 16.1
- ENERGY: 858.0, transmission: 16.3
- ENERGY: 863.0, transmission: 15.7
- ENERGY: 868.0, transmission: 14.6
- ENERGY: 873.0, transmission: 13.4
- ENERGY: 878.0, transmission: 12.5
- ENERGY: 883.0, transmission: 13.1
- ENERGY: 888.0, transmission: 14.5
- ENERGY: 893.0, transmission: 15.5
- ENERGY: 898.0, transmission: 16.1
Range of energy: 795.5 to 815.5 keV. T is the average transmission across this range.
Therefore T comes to 15.7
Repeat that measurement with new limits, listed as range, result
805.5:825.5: 16.2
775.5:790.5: 16.1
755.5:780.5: 16.4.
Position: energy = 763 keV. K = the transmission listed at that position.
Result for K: 16.3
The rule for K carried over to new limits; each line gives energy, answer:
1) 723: 16.5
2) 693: 16.1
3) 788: 15.6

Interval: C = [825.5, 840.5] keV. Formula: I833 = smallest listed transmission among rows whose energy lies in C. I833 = 16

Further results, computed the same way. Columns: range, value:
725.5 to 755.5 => 15.7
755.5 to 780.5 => 16.2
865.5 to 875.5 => 13.4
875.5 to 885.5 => 12.5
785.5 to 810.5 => 14.8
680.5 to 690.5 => 15.9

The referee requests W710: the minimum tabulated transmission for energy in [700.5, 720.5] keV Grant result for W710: 15.9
